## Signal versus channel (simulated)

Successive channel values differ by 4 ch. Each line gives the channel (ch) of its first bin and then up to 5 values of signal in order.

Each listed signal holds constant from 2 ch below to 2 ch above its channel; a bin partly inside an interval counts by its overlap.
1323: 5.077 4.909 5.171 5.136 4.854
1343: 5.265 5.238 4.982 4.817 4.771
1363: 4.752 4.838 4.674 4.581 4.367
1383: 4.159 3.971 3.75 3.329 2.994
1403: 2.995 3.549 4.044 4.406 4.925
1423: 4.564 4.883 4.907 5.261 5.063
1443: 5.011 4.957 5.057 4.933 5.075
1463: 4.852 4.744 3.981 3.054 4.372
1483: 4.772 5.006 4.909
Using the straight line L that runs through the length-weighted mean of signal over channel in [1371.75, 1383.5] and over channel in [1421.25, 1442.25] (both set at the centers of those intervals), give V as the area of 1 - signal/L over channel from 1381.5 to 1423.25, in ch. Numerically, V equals 7.3 ch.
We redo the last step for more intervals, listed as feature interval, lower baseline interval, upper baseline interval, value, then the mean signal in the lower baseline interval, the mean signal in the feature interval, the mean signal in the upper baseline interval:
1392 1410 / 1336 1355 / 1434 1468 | 6.2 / 5.06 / 3.29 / 4.99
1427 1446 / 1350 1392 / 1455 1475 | -2.1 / 4.52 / 5.04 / 4.53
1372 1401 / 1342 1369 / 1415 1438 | 5.9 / 4.94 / 3.91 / 4.87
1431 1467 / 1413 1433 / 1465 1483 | -4.8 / 4.74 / 5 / 4.12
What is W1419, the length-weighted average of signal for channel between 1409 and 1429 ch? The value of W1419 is 4.56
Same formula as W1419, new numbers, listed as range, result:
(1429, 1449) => 5.04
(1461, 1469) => 4.8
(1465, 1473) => 4.36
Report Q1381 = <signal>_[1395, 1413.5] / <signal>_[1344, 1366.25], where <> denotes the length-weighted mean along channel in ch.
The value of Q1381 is 0.7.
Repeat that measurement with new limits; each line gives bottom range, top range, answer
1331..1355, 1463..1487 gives 0.85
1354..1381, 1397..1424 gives 0.83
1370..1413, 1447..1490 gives 1.20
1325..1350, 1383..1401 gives 0.70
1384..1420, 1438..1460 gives 1.34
